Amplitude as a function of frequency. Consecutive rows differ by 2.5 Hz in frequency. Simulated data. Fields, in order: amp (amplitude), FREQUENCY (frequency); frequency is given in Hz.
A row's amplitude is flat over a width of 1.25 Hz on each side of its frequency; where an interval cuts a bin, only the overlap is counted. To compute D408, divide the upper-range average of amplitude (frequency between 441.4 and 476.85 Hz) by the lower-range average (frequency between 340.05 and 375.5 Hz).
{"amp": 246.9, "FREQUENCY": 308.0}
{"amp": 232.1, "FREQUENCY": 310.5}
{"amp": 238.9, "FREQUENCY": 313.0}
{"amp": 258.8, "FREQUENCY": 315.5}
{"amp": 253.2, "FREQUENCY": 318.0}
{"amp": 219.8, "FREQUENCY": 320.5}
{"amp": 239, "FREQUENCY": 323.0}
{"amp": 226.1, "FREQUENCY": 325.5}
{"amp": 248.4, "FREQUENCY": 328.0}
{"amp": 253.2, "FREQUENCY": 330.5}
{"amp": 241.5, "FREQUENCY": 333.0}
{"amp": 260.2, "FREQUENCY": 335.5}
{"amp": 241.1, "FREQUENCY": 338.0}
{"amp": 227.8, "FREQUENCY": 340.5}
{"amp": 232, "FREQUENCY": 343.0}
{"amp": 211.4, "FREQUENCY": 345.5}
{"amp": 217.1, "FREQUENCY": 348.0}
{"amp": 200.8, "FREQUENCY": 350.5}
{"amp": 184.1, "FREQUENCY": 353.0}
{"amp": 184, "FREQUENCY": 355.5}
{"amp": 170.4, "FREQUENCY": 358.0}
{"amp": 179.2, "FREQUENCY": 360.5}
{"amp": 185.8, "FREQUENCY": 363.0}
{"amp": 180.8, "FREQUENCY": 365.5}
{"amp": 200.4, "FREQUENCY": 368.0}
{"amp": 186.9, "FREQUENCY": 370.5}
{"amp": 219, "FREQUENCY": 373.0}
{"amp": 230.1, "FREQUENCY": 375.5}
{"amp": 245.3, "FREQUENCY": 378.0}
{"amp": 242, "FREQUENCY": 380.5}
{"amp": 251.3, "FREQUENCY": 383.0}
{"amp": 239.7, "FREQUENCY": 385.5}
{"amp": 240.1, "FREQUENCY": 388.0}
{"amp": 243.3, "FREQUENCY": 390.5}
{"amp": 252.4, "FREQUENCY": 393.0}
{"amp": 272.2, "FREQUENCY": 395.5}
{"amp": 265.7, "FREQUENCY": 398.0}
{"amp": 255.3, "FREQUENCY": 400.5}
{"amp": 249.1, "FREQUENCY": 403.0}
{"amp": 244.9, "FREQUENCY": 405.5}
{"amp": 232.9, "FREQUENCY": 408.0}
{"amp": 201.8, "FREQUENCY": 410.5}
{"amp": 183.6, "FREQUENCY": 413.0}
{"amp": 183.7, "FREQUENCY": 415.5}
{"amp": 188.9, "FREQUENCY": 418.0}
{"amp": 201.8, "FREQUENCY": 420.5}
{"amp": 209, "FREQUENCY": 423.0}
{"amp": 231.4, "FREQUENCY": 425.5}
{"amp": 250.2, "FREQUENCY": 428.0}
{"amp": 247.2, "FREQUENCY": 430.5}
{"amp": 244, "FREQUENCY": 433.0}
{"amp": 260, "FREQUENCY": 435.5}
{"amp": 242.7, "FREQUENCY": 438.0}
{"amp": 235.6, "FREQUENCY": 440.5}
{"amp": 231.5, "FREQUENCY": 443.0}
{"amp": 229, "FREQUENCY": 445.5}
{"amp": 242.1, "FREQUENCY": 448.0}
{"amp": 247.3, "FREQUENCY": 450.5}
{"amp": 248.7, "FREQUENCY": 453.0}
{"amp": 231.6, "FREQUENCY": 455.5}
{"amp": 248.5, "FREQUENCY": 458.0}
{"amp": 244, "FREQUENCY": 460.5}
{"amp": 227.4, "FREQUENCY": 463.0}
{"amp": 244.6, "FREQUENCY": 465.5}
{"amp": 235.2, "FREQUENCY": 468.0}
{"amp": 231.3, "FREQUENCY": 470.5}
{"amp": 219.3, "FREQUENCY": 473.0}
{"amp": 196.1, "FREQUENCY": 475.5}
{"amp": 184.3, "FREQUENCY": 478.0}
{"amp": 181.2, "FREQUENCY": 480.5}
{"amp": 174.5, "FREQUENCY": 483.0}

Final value 1.18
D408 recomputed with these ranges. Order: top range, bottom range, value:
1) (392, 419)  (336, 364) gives 1.12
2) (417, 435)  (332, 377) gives 1.09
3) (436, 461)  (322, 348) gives 1.01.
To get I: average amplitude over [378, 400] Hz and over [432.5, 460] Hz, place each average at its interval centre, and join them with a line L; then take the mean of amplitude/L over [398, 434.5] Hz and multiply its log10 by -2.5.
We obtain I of 0.100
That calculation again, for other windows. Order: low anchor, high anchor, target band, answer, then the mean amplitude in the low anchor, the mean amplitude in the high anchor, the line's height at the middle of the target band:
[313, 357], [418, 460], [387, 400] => -0.10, 229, 236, 233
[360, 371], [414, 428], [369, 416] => -0.19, 187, 207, 197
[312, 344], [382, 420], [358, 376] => 0.22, 242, 233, 237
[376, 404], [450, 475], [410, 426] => 0.23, 250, 236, 245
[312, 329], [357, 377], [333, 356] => -0.01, 241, 195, 217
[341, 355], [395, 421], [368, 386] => -0.06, 209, 225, 216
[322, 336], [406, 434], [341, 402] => 0.05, 244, 216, 231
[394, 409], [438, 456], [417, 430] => 0.13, 254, 239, 246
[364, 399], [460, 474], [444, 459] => -0.04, 233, 233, 233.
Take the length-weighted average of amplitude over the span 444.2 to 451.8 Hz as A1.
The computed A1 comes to 239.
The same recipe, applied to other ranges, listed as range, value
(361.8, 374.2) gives 195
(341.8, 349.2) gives 220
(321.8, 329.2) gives 238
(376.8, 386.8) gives 245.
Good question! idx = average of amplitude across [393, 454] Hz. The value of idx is 234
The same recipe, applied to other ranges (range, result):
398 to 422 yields 218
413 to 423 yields 193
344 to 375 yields 195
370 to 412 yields 240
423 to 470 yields 240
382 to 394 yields 245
